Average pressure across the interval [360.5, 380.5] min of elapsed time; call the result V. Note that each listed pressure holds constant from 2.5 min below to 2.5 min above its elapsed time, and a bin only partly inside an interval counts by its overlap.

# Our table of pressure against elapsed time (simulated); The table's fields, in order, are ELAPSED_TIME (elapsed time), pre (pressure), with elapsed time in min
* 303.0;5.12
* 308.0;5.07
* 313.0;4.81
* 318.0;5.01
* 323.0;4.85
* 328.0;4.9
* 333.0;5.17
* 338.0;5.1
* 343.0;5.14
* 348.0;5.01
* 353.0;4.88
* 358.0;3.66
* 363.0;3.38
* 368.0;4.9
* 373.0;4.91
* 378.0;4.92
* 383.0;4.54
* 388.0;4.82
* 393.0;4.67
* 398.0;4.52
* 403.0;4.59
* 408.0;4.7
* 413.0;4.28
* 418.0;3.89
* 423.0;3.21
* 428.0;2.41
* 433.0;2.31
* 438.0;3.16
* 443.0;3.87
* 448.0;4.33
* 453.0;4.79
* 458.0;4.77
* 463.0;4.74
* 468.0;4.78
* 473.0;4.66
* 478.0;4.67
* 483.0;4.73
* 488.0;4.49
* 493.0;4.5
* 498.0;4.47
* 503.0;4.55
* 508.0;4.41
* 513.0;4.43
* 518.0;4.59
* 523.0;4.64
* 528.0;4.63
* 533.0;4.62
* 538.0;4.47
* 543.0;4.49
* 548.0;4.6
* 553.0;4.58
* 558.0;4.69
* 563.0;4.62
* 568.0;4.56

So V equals 4.53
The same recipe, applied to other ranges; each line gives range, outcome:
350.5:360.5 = 4.27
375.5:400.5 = 4.69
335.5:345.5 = 5.12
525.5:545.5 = 4.55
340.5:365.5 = 4.41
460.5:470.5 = 4.76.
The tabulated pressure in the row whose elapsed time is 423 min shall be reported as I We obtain 3.21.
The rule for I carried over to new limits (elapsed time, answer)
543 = 4.49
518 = 4.59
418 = 3.89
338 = 5.1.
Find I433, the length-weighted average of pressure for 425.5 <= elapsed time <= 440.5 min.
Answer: 2.63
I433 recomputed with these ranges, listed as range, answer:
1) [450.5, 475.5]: 4.75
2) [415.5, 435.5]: 2.96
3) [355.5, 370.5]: 3.98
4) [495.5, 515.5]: 4.46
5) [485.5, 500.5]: 4.49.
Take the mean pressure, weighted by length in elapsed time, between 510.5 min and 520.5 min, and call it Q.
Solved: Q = 4.51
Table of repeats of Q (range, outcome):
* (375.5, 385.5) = 4.73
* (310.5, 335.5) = 4.95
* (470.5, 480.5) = 4.67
